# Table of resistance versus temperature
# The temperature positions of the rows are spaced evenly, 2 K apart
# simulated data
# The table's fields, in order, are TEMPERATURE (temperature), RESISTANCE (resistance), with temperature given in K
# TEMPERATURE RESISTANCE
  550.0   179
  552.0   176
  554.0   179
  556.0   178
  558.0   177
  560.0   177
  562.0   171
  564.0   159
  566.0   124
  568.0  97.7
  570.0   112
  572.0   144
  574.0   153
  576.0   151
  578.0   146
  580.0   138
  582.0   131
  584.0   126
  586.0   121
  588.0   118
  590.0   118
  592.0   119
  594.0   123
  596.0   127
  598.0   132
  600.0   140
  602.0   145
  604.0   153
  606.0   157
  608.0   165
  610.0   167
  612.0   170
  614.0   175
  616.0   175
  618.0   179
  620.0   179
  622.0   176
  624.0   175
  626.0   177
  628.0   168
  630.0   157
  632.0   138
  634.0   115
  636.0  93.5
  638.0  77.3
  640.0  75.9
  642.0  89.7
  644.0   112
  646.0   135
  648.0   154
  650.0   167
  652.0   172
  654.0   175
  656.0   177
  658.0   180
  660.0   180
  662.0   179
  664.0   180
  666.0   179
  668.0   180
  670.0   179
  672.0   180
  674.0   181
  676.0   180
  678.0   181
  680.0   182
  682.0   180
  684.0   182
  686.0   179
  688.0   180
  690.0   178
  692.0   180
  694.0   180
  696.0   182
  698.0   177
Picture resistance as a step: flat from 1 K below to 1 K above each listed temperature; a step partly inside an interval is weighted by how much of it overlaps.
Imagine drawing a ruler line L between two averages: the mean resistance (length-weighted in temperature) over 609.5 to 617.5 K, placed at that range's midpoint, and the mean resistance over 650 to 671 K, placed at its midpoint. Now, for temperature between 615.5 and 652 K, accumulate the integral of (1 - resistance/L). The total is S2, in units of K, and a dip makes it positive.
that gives 6.9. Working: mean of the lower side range 172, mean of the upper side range 178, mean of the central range 142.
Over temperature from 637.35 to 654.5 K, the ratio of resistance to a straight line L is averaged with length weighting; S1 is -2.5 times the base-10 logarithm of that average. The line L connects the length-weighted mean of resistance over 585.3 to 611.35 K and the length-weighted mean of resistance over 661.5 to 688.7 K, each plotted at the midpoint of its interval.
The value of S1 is 0.27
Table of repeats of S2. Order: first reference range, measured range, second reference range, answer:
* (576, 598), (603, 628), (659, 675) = -4.1 K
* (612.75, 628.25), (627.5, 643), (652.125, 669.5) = 5.6 K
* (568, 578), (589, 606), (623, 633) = 1.7 K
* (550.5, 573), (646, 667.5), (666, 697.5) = 0.3 K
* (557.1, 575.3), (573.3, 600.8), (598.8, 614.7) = 3.8 K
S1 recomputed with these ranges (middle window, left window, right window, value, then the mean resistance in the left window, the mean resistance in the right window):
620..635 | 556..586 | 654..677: 0.04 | 144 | 179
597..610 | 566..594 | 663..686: -0.06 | 128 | 180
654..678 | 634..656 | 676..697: -0.17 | 127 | 180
